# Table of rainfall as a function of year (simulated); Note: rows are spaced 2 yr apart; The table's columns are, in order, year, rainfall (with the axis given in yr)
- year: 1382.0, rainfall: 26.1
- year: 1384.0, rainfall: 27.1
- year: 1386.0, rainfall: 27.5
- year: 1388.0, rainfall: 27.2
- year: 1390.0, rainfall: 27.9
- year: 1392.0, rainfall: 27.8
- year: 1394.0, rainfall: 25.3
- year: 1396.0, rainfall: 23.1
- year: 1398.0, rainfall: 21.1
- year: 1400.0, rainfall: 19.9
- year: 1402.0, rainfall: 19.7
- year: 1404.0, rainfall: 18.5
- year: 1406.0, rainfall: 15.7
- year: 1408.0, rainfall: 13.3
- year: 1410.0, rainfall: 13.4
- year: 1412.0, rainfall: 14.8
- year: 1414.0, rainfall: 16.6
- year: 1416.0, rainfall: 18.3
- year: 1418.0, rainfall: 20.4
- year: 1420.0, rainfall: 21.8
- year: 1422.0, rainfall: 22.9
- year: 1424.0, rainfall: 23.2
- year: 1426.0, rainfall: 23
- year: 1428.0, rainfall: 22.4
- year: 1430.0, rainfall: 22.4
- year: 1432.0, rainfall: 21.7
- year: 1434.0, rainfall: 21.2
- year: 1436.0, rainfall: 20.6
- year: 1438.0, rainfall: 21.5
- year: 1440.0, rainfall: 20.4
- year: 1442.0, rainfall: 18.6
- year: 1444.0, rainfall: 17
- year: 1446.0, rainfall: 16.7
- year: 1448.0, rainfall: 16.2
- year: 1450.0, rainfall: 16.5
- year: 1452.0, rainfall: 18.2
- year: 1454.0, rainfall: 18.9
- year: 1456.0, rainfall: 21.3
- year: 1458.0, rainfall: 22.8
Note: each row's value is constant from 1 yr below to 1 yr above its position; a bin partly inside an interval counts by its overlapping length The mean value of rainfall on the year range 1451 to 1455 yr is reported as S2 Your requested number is 18.5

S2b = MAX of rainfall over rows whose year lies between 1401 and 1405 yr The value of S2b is 19.7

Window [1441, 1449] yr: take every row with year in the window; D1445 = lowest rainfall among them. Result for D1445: 16.2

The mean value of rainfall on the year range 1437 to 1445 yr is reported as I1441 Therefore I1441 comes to 19.4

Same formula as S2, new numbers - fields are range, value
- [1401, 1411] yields 16.1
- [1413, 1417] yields 17.5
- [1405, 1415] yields 14.8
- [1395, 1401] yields 21.4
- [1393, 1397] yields 24.2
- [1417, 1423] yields 21.7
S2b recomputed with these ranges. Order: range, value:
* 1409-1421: 21.8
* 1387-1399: 27.9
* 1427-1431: 22.4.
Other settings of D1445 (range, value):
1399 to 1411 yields 13.3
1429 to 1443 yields 18.6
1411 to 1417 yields 14.8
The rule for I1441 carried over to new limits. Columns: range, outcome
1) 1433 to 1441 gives 20.9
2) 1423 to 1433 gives 22.5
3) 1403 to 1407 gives 17.1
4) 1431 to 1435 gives 21.4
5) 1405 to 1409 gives 14.5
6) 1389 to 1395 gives 27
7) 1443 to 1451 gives 16.6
